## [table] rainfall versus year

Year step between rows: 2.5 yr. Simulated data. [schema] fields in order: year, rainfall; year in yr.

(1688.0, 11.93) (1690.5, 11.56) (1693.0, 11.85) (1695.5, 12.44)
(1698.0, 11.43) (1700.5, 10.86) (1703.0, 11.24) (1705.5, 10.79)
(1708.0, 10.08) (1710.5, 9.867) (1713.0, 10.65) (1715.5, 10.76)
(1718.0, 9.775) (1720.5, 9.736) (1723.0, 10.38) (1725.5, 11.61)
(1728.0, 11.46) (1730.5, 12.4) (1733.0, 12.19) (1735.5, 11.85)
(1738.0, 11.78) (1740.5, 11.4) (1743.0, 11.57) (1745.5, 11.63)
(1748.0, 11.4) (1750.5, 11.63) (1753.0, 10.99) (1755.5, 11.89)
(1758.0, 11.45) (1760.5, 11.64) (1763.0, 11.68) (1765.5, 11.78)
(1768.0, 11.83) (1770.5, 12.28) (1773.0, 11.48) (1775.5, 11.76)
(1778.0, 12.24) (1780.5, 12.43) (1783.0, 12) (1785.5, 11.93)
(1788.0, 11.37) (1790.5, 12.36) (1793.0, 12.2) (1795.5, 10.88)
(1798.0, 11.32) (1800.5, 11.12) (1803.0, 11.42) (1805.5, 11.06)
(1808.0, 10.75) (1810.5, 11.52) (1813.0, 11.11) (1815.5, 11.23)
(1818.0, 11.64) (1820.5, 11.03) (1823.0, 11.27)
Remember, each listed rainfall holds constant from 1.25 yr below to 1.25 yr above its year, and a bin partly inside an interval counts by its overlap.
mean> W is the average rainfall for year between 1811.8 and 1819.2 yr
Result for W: 11.3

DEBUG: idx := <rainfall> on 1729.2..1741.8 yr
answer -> 11.9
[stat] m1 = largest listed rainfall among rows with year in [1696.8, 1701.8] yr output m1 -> 11.43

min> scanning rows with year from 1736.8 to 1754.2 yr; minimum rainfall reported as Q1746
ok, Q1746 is 10.99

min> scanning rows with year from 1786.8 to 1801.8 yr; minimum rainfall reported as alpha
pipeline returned 10.88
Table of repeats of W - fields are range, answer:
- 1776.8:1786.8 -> 12.1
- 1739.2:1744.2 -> 11.5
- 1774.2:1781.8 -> 12.1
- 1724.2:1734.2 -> 11.9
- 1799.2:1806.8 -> 11.2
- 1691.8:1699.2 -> 11.9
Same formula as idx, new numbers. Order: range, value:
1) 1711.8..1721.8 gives 10.2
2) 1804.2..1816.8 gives 11.1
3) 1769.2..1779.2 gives 11.9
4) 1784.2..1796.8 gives 11.7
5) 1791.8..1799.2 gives 11.5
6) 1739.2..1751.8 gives 11.5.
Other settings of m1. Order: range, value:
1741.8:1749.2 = 11.63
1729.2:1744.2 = 12.4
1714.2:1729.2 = 11.61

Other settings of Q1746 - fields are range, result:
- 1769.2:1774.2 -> 11.48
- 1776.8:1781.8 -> 12.24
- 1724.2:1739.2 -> 11.46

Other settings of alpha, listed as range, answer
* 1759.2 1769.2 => 11.64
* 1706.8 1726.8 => 9.736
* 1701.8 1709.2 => 10.08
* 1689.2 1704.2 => 10.86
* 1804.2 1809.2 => 10.75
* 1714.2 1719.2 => 9.775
